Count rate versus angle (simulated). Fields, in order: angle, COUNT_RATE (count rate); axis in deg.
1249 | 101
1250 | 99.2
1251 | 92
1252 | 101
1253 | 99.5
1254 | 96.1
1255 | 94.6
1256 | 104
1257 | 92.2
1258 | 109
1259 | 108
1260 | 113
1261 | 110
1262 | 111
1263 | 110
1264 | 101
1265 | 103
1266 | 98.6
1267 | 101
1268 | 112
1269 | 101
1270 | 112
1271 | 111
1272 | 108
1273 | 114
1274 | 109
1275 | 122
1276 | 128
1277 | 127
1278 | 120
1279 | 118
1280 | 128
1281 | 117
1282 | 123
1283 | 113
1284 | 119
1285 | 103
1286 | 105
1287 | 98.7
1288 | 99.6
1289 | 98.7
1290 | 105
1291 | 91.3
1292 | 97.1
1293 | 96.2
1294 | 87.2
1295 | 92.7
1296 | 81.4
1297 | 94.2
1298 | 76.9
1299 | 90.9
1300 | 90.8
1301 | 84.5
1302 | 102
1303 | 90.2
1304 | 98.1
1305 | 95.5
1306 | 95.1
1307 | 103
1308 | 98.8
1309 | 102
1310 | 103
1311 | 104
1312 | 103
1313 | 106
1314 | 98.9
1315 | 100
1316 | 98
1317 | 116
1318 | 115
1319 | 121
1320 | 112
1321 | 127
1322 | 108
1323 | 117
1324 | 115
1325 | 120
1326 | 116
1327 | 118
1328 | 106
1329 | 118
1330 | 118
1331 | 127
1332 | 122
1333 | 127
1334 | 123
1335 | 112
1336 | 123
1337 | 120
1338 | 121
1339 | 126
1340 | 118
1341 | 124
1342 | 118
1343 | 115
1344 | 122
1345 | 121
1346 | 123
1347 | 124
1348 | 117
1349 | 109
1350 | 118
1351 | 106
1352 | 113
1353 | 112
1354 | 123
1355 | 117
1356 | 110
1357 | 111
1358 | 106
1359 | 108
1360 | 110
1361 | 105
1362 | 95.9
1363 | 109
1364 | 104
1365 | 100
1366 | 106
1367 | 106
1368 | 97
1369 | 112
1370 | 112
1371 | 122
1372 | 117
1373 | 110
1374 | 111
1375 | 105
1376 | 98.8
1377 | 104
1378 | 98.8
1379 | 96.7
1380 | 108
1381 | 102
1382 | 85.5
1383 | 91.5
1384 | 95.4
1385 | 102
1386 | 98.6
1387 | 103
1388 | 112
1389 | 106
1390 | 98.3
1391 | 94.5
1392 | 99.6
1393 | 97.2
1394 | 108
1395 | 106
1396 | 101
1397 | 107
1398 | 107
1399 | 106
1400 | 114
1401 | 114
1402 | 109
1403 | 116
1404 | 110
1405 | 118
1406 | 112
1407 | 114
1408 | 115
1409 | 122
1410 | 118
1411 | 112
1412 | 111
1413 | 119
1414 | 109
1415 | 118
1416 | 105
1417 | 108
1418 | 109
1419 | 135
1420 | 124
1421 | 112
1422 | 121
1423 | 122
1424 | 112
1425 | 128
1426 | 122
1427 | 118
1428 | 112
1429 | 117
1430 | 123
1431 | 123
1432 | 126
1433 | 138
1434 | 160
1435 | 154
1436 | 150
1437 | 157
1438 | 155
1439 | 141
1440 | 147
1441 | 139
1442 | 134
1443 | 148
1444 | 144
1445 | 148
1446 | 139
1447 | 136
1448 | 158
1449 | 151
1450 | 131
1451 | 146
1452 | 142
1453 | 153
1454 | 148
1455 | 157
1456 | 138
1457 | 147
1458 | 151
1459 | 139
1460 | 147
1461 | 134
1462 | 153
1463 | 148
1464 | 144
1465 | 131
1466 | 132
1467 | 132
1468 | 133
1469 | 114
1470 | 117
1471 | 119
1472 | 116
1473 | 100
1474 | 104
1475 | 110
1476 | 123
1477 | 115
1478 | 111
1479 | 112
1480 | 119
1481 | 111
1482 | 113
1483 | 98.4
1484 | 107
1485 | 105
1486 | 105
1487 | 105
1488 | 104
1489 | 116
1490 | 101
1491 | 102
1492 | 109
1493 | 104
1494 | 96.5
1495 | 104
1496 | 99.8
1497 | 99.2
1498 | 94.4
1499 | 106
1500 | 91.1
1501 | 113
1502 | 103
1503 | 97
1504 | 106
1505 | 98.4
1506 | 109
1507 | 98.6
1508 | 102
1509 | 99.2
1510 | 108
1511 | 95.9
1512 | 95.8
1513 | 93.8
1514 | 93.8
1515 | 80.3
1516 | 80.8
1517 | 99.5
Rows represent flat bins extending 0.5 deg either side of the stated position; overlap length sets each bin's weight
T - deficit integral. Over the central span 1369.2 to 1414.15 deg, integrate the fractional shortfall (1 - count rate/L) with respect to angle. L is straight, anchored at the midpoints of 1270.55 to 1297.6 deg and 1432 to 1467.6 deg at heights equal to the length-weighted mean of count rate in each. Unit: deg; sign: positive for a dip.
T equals 8.4 deg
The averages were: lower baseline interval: 108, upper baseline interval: 145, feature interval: 107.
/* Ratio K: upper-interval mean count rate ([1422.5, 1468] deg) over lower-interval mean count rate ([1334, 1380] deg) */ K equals 1.2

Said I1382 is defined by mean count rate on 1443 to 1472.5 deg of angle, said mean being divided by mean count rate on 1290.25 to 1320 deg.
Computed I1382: 1.43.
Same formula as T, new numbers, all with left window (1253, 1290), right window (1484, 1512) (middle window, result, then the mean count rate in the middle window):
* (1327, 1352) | -2.7 deg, 119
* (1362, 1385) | 0.5 deg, 104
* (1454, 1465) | -4.4 deg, 145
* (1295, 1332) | 1.1 deg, 105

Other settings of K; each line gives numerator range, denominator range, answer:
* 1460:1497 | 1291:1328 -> 1.13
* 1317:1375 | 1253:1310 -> 1.11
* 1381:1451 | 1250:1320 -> 1.16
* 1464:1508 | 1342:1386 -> 1.01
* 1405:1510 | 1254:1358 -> 1.12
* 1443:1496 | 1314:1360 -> 1.08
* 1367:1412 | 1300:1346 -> 0.95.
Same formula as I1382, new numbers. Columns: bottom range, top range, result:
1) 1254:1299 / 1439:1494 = 1.21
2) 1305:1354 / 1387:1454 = 1.08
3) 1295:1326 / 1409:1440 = 1.23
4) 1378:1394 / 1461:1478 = 1.25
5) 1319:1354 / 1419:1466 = 1.17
